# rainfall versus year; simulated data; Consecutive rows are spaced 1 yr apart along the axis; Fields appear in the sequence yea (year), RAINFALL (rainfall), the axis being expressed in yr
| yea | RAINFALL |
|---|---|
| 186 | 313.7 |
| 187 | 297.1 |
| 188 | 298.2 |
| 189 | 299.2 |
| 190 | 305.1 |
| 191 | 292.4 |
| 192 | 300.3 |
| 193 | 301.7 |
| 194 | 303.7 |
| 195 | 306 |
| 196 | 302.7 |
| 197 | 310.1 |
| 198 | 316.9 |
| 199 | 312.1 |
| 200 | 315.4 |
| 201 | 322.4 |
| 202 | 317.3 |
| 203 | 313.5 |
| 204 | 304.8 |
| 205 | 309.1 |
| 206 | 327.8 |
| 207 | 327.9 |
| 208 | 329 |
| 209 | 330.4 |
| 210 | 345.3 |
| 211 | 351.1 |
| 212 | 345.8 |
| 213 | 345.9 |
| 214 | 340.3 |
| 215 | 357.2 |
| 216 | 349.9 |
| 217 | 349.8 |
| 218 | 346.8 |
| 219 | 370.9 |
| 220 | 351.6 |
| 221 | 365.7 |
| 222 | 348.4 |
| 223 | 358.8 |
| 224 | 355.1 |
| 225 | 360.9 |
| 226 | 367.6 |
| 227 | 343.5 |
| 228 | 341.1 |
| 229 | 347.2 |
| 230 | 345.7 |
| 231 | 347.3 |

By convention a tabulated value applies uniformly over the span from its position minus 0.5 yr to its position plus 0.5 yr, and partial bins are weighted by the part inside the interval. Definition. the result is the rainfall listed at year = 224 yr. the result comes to 355.1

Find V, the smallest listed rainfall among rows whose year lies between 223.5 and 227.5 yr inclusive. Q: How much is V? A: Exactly 343.5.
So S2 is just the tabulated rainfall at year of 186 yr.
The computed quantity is 313.7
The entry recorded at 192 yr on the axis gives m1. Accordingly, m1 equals 300.3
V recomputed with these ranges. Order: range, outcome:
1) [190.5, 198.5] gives 292.4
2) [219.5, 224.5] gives 348.4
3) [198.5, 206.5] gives 304.8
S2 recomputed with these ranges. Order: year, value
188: 298.2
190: 305.1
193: 301.7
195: 306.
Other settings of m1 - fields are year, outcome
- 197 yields 310.1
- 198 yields 316.9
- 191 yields 292.4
